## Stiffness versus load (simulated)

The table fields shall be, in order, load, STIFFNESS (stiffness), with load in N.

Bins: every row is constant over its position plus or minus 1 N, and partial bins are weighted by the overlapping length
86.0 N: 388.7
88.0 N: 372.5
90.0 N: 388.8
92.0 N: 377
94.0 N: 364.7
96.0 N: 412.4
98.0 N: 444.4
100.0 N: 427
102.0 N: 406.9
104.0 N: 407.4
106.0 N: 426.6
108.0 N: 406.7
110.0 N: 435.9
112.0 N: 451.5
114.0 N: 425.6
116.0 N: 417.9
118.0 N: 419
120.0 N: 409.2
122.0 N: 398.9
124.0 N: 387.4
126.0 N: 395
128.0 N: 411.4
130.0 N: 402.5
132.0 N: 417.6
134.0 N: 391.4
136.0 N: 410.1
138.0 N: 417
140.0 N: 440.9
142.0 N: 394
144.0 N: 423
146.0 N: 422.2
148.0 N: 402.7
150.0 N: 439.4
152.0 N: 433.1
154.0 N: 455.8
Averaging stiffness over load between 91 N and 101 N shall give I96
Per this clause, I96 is 405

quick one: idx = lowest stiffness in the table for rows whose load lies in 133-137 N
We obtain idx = 391.4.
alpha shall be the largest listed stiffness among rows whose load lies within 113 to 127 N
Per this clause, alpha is 425.6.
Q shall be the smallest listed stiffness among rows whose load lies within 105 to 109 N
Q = 406.7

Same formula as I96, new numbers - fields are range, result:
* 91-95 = 371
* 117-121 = 414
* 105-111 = 423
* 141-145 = 408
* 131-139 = 409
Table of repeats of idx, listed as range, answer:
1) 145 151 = 402.7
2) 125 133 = 395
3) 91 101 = 364.7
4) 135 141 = 410.1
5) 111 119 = 417.9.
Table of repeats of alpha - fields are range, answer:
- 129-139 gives 417.6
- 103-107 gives 426.6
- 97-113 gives 451.5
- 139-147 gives 440.9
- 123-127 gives 395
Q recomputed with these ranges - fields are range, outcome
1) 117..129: 387.4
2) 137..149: 394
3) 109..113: 435.9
